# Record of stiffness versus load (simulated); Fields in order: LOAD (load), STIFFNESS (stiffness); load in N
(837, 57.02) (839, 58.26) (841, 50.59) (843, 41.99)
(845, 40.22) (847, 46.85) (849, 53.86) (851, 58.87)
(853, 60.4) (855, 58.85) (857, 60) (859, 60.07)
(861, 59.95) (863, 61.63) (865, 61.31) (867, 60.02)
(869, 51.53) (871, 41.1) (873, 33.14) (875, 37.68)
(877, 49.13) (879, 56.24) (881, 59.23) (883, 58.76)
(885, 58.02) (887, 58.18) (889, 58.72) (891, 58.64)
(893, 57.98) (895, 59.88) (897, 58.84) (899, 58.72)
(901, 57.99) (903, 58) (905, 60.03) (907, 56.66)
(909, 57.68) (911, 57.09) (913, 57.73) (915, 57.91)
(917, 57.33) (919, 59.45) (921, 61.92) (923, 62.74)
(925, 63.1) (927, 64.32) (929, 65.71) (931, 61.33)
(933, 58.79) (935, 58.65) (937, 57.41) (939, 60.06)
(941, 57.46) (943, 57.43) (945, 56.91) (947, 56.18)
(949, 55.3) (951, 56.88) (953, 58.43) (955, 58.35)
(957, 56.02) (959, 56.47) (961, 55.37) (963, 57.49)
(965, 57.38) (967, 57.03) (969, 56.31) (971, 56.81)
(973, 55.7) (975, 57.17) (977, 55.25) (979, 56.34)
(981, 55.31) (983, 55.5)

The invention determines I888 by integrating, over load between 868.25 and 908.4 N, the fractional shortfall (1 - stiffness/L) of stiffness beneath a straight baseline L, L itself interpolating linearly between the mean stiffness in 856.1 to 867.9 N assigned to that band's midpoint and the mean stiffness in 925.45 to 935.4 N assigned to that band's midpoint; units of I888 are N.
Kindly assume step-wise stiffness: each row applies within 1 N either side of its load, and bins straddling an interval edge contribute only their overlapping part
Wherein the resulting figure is 4.4 N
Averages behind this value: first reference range 60.5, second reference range 62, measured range 54.5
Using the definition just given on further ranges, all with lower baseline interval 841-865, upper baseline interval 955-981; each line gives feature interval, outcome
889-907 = -1.02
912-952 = -2.40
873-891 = 0.57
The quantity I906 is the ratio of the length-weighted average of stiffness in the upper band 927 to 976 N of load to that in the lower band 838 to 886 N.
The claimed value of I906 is 1.09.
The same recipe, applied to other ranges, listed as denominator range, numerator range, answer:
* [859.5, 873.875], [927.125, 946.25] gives 1.12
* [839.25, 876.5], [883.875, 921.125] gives 1.12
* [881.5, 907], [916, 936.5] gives 1.05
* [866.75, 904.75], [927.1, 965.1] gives 1.07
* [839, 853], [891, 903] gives 1.17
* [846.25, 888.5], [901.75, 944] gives 1.09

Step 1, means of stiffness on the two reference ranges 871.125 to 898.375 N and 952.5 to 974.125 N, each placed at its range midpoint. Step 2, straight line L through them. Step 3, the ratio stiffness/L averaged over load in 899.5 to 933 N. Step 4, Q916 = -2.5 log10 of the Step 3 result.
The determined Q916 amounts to -0.09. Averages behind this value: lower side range 53.8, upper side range 56.8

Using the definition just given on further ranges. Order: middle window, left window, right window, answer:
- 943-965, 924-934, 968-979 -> 0.04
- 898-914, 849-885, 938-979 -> -0.05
